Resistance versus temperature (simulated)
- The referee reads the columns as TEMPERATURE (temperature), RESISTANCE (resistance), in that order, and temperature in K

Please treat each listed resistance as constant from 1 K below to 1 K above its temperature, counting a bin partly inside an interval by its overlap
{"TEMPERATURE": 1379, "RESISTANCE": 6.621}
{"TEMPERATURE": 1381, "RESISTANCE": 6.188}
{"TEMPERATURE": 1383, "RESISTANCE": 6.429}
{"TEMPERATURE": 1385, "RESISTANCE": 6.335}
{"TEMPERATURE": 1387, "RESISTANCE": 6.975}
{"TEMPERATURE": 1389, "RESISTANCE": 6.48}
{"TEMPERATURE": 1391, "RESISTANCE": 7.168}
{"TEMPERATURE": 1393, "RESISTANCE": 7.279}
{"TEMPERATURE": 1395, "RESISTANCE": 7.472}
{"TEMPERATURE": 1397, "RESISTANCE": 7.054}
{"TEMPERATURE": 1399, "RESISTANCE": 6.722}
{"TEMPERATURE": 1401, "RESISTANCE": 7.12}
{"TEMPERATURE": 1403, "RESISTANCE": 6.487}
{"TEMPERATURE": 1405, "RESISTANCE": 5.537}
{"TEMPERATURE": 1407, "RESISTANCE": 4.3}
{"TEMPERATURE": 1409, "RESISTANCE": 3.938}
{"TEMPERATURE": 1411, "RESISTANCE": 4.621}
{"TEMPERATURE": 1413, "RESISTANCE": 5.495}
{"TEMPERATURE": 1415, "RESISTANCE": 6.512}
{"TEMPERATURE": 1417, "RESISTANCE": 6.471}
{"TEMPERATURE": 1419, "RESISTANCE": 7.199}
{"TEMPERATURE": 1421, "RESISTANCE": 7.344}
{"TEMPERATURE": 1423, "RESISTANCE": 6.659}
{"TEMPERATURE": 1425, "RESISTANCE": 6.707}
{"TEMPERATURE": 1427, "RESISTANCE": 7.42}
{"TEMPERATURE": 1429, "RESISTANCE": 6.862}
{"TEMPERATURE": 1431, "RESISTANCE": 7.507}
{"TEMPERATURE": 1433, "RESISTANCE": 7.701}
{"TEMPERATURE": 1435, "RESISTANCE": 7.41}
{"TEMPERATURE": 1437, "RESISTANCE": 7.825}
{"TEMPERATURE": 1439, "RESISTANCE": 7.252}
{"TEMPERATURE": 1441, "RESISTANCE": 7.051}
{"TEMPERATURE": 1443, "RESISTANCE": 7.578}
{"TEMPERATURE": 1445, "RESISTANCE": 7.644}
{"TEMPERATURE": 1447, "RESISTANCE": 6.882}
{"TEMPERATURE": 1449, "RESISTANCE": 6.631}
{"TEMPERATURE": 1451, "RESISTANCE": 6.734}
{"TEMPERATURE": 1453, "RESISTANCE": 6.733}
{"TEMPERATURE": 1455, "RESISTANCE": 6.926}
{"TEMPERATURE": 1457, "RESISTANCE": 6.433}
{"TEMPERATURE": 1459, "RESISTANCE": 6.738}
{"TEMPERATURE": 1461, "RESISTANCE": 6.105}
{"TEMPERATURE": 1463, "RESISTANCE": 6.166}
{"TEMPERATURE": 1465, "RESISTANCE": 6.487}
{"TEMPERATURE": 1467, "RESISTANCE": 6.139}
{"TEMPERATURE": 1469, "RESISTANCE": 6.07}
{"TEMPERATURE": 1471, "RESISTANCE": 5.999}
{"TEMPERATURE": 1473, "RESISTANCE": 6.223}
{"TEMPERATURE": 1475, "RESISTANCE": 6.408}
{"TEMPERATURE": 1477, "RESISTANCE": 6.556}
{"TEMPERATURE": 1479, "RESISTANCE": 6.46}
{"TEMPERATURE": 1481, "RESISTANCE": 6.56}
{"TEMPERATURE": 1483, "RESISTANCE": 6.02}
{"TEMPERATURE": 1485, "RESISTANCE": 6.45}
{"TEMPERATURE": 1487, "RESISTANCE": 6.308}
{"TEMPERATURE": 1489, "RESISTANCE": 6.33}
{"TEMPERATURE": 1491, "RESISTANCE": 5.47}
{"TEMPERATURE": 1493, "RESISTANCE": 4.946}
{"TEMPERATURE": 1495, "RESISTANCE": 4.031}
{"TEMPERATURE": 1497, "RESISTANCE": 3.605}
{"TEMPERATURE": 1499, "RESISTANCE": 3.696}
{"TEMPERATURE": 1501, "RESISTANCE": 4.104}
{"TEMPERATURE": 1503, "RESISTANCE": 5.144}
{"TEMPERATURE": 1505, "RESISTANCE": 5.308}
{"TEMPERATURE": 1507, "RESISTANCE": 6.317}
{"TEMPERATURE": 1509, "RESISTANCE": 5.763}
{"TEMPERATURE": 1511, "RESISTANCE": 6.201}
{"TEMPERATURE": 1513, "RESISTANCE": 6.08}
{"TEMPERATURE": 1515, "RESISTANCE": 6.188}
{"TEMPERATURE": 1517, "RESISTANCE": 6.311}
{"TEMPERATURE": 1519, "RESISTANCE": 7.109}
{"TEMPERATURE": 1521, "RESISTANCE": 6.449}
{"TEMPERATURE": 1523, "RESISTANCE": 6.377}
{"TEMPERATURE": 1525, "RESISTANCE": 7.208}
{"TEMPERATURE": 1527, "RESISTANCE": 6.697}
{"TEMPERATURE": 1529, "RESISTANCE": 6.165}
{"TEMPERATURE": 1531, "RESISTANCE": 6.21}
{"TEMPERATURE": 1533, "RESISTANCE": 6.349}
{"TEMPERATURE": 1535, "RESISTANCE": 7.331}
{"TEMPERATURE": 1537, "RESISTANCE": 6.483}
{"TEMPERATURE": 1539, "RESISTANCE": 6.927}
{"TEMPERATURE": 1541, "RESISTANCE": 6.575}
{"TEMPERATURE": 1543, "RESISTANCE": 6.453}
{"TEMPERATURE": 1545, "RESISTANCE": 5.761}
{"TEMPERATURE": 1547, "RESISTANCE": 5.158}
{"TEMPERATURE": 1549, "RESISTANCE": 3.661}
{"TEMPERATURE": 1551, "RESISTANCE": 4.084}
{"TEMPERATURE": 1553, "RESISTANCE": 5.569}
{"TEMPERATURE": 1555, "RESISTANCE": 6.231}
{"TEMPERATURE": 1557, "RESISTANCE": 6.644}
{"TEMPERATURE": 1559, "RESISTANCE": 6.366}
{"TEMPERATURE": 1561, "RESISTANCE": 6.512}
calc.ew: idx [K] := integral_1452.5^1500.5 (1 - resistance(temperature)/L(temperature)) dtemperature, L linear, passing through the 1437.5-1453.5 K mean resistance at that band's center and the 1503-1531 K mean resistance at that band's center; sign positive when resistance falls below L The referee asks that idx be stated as 5.9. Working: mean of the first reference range 7.1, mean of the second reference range 6.27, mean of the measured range 5.93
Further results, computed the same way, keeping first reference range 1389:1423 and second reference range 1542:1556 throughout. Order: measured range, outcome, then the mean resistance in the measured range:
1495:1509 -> 2.2 K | 4.72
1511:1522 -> -1.8 K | 6.41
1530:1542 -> -2.9 K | 6.65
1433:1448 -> -3.3 K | 7.4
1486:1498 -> 1.2 K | 5.11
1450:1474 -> -2.0 K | 6.4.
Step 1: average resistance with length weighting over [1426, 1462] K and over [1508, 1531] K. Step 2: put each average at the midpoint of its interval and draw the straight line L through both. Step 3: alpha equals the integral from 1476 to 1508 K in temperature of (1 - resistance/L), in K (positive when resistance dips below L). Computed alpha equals 5.8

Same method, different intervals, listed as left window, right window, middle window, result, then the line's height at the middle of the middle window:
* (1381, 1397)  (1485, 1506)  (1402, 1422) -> 2.0 K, 6.44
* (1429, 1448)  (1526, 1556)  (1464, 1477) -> 1.3 K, 6.95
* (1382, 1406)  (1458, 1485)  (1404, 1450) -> -0.5 K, 6.56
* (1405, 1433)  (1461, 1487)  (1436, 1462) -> -2.9 K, 6.28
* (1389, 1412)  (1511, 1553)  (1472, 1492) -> -0.4 K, 6.17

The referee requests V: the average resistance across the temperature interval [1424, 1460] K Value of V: 7.11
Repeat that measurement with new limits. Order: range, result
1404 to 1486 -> 6.53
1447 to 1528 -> 6.05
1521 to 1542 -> 6.62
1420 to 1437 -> 7.24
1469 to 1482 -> 6.34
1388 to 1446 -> 6.72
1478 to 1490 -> 6.35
